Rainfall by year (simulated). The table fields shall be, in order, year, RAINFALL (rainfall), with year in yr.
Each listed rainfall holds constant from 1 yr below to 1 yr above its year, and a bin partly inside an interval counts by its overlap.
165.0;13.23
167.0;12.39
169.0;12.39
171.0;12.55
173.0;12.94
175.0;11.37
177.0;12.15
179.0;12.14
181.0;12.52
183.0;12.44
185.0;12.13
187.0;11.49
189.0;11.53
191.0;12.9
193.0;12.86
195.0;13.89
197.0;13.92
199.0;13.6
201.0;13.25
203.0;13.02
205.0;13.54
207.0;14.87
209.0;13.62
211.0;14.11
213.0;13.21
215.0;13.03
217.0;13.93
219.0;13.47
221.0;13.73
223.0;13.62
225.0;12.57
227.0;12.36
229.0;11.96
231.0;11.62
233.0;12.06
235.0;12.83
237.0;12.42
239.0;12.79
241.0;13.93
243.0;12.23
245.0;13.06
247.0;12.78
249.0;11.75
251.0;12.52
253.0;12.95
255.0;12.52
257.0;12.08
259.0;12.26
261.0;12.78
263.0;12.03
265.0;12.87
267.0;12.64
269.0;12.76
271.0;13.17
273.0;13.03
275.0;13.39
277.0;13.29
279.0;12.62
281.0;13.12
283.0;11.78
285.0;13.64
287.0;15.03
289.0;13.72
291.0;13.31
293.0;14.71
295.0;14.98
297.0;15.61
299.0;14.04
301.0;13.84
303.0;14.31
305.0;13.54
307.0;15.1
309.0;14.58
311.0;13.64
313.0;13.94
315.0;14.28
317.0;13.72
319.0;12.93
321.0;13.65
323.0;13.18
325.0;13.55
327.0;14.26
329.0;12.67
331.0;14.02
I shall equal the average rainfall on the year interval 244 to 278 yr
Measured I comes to 12.7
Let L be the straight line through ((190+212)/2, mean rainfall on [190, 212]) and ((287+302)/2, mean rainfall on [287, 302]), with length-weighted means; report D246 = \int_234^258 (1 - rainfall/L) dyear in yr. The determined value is 2.3 yr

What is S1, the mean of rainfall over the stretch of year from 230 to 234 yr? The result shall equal 11.8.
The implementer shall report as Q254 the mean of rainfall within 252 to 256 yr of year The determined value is 12.7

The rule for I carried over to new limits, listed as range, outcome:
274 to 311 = 13.9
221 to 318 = 13.2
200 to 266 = 12.9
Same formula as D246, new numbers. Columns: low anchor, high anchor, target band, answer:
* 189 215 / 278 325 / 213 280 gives 4.3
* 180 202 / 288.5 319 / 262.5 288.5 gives 1.5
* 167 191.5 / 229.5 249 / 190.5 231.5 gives -3.0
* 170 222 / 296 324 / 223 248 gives 1.4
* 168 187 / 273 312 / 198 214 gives -1.3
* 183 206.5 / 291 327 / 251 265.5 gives 1.2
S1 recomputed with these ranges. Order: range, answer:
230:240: 12.3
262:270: 12.6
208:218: 13.6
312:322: 13.7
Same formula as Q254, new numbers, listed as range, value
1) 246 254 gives 12.5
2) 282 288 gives 13.5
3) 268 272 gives 13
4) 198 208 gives 13.7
